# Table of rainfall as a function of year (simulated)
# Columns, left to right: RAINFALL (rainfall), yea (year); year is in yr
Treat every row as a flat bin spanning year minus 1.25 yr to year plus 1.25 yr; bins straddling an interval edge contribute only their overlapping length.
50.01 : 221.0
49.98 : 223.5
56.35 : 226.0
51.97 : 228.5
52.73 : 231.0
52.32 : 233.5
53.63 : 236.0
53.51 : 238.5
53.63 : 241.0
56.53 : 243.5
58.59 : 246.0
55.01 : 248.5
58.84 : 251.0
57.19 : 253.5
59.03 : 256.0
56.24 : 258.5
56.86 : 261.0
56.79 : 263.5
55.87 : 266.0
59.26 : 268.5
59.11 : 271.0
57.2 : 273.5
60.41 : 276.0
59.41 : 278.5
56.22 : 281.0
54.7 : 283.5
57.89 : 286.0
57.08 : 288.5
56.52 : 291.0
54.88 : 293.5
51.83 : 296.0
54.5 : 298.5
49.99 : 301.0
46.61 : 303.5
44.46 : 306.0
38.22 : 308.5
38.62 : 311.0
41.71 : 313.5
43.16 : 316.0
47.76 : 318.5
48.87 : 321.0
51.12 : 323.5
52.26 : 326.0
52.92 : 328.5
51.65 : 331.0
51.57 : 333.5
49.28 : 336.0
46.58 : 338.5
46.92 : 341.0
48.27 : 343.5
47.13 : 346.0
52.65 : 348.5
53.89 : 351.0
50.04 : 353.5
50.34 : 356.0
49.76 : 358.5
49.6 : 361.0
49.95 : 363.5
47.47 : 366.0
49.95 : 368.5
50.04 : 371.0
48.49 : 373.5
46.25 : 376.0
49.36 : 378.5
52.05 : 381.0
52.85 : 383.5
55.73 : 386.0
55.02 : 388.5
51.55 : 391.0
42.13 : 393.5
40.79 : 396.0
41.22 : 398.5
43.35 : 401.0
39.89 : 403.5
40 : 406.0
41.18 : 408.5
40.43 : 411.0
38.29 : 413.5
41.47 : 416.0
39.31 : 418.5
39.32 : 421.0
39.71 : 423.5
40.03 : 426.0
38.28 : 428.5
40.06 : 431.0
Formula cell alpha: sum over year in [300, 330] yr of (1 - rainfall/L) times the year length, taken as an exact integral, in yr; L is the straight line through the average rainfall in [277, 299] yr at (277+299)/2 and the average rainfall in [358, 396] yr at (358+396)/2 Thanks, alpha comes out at 4.3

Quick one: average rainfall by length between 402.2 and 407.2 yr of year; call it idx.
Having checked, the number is 40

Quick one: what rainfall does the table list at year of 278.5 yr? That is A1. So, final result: 59.41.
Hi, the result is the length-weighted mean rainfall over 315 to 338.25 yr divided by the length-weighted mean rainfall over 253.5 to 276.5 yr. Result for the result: 0.9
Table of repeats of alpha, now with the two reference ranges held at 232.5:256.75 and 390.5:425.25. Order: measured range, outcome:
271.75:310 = -1.18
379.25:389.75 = -2.55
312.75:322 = 0.70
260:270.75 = -0.69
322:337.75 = -1.03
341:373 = -2.88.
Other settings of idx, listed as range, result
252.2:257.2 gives 58.1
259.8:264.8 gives 56.8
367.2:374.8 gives 49.5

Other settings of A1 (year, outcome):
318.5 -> 47.76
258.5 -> 56.24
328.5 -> 52.92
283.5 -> 54.7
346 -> 47.13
